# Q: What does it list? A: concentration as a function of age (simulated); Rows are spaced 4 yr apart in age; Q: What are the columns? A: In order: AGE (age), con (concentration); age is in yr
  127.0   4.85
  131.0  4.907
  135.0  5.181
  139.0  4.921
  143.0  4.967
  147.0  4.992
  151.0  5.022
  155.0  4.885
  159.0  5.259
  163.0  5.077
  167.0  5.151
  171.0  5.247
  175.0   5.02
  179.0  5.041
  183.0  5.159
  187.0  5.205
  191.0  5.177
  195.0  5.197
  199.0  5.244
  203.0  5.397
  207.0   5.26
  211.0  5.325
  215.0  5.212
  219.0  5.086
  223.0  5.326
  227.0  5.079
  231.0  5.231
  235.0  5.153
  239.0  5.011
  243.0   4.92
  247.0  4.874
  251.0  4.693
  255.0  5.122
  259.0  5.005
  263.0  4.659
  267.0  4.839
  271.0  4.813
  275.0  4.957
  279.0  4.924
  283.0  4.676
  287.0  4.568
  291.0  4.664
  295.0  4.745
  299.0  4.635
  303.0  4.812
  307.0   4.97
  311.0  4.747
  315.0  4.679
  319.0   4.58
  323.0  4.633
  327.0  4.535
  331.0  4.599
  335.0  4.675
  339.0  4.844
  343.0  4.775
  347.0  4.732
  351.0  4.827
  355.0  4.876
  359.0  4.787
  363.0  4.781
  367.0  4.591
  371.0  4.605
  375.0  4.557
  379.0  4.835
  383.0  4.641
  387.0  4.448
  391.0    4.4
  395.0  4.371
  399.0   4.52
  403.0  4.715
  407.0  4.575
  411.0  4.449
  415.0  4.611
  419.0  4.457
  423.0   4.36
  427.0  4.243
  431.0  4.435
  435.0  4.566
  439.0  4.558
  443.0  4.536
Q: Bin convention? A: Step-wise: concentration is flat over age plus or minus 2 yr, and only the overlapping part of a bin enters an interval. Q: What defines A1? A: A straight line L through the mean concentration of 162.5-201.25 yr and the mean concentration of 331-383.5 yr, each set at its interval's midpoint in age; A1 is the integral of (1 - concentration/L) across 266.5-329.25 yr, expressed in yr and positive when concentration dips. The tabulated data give 1.8 yr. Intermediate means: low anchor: 5.16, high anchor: 4.73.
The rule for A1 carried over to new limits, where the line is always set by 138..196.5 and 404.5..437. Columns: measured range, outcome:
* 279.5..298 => 0.4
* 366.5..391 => -0.1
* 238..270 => -0.1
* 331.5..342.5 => -0.2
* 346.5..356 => -0.4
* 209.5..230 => -1.0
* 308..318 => 0.0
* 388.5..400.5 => 0.3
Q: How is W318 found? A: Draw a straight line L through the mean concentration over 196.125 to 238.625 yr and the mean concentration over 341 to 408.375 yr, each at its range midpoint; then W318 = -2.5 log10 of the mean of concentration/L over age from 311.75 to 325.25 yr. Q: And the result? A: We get 0.05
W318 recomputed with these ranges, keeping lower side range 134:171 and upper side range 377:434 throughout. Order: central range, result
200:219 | -0.07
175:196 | -0.03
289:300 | 0.01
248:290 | 0.00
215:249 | -0.05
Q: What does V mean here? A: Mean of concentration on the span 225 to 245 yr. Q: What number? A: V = 5.08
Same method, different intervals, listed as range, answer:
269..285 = 4.84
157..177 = 5.15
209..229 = 5.21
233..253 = 4.93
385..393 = 4.42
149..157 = 4.95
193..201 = 5.22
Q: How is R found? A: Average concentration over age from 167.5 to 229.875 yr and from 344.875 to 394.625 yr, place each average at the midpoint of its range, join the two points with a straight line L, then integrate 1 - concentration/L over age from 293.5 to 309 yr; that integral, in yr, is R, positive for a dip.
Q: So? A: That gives 0.3 yr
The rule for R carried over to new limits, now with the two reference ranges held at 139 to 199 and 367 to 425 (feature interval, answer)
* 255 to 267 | 0.0 yr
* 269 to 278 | -0.1 yr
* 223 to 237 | -0.6 yr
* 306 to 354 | -0.1 yr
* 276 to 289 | 0.2 yr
